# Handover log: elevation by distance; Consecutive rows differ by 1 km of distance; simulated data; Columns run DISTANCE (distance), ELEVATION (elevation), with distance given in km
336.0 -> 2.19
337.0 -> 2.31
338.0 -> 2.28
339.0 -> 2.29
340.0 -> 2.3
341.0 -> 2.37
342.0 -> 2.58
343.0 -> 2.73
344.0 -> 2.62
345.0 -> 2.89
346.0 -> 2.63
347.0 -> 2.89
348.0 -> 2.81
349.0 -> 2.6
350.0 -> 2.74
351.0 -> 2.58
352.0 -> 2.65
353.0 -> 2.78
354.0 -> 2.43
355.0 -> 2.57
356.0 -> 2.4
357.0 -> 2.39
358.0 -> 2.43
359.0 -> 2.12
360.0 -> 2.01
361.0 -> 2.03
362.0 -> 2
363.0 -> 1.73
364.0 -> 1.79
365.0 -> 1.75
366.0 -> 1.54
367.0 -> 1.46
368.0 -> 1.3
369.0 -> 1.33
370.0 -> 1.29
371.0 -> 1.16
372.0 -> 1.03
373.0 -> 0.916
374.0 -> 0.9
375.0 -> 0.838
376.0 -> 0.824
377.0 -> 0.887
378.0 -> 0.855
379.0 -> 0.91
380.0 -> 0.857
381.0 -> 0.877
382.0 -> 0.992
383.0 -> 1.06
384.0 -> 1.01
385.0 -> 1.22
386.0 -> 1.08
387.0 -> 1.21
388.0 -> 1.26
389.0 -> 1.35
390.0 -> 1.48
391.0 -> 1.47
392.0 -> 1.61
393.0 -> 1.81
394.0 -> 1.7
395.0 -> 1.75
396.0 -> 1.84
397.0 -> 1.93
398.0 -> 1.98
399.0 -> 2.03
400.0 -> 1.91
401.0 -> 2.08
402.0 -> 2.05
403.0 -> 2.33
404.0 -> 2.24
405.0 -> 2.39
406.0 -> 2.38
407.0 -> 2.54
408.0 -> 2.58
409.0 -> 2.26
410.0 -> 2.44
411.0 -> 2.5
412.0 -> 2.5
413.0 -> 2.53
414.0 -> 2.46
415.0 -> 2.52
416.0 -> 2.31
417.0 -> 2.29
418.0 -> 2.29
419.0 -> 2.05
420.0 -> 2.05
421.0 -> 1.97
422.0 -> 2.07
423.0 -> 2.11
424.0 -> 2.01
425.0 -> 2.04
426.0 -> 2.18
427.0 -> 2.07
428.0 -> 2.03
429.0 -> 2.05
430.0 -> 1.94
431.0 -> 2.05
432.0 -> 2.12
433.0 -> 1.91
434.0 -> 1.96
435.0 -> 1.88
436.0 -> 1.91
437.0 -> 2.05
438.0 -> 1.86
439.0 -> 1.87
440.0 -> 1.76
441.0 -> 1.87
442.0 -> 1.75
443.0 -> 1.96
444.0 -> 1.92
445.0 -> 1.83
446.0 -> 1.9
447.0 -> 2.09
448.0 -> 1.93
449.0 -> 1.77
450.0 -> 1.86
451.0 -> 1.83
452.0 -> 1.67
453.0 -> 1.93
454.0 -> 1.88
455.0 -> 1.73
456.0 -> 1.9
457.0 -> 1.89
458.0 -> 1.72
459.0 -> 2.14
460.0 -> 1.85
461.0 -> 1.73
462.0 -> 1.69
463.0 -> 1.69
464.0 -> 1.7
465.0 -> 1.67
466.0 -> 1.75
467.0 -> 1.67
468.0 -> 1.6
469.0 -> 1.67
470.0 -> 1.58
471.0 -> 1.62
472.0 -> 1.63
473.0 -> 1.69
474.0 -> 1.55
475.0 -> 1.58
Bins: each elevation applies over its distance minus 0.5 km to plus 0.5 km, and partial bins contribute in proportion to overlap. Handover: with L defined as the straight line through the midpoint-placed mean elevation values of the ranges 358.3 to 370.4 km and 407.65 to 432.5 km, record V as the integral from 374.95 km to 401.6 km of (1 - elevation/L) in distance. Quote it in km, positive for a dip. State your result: 7.8 km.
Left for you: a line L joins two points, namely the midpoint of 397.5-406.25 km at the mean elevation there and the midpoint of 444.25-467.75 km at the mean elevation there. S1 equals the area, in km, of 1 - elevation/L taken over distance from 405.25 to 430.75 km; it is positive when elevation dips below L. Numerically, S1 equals -2.4 km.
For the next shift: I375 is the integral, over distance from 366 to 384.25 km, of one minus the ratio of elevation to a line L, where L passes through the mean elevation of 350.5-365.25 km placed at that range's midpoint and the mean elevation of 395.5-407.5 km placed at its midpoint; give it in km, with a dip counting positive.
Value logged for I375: 9.6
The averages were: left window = 2.25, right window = 2.14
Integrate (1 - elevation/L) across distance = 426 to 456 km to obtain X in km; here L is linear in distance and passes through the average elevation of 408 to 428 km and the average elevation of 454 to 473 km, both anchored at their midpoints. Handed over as 1.1 km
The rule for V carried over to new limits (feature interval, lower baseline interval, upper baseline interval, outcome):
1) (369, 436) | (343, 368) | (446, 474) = 8.8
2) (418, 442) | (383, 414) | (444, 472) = -1.9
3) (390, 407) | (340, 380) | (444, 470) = -0.8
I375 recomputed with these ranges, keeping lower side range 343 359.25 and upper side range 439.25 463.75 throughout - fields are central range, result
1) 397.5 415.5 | -1.12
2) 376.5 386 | 5.62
